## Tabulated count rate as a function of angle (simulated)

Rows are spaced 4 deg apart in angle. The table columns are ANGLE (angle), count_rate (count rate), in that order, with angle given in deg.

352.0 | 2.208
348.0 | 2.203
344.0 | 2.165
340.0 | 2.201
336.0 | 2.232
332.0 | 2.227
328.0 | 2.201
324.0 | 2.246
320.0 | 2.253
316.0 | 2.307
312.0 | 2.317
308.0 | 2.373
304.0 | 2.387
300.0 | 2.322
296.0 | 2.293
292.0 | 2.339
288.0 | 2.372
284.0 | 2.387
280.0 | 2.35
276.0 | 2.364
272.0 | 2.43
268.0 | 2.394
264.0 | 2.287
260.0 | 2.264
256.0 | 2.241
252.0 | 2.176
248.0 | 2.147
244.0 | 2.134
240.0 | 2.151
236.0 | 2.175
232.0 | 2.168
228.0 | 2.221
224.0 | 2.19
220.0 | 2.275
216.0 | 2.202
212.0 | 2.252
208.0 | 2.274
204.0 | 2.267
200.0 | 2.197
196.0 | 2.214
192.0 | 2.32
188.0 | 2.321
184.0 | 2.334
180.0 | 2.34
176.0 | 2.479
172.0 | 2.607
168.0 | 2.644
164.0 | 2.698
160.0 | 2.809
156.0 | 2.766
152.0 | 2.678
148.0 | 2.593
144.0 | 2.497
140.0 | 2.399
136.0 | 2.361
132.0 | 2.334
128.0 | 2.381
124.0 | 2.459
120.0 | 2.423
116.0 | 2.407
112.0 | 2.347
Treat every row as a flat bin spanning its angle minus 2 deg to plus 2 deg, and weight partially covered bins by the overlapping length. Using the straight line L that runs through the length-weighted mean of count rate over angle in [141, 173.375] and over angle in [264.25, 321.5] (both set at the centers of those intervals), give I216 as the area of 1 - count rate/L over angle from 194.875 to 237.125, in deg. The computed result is 5.0 deg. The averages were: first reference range 2.65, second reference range 2.35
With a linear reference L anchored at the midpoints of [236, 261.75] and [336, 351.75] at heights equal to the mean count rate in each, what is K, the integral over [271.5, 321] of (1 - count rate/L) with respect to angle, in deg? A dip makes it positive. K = -3.5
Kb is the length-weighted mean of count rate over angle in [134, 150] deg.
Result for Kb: 2.46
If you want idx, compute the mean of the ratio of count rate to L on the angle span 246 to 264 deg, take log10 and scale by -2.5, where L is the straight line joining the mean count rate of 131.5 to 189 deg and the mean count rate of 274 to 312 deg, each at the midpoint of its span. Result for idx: 0.09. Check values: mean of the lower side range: 2.53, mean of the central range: 2.22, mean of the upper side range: 2.35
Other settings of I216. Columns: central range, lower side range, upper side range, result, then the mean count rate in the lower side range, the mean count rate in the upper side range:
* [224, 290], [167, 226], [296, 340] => 1.1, 2.32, 2.28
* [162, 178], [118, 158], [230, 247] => -1.5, 2.49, 2.16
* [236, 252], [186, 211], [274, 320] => 1.0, 2.26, 2.34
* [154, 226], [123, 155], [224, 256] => -2.3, 2.47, 2.17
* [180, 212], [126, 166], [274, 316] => 2.6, 2.55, 2.35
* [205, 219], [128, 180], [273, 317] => 1.3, 2.56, 2.35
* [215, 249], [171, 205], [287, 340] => 2.0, 2.34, 2.29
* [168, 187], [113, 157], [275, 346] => -0.2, 2.47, 2.3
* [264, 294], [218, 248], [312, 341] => -2.1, 2.19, 2.24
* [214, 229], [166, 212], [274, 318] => 0.8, 2.36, 2.35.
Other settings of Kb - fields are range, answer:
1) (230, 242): 2.16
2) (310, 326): 2.28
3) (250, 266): 2.24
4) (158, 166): 2.75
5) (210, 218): 2.23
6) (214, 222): 2.24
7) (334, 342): 2.22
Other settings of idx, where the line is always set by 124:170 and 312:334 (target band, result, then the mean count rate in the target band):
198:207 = 0.10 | 2.24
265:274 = -0.02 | 2.4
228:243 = 0.11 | 2.17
